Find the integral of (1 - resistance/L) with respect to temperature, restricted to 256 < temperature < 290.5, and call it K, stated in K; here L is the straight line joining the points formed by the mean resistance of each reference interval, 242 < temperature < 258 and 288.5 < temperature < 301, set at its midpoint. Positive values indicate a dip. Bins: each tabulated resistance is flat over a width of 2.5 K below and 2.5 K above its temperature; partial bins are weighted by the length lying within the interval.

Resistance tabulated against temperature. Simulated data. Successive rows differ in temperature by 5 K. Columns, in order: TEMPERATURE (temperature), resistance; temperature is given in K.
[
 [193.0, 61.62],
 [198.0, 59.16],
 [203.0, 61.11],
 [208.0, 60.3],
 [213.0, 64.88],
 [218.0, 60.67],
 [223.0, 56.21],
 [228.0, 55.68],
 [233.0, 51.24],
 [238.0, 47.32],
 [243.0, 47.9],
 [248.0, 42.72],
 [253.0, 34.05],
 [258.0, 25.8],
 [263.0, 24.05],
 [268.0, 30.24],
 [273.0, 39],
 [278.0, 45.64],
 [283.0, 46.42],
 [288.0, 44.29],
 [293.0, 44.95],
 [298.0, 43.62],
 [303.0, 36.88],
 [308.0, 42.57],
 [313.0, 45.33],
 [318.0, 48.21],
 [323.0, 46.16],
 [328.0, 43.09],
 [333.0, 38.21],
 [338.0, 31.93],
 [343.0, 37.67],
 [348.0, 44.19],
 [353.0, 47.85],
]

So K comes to 4.10 K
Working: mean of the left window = 38.5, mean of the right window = 44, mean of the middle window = 36.6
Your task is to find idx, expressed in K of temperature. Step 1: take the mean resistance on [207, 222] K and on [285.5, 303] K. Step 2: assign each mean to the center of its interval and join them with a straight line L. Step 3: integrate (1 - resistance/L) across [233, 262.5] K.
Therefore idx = 8.04 K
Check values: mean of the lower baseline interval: 61.5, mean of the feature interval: 39.5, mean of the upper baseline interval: 43.2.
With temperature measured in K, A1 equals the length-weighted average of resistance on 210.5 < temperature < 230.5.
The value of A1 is 59.4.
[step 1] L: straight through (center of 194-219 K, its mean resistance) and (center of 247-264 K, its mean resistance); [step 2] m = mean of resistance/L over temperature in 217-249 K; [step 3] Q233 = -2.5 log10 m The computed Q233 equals -0.152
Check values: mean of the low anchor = 61.3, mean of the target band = 51.7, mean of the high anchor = 31.3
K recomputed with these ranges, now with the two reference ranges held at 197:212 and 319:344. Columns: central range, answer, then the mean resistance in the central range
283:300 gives 0.7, 44.6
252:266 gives 6.6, 27.4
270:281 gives 1.6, 42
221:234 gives 0.5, 54.7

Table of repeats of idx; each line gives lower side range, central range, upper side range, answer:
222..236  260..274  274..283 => 5.0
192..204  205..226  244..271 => -3.3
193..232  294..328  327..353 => 0.2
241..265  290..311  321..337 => -1.7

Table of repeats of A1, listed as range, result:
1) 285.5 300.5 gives 44.3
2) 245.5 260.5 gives 34.2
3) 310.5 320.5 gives 46.8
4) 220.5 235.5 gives 54.4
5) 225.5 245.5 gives 50.5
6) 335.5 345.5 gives 34.8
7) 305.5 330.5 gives 45.1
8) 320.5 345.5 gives 39.4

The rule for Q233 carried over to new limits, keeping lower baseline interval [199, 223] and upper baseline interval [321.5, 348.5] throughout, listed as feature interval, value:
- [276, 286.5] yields 0.069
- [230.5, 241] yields 0.155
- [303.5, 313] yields 0.054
